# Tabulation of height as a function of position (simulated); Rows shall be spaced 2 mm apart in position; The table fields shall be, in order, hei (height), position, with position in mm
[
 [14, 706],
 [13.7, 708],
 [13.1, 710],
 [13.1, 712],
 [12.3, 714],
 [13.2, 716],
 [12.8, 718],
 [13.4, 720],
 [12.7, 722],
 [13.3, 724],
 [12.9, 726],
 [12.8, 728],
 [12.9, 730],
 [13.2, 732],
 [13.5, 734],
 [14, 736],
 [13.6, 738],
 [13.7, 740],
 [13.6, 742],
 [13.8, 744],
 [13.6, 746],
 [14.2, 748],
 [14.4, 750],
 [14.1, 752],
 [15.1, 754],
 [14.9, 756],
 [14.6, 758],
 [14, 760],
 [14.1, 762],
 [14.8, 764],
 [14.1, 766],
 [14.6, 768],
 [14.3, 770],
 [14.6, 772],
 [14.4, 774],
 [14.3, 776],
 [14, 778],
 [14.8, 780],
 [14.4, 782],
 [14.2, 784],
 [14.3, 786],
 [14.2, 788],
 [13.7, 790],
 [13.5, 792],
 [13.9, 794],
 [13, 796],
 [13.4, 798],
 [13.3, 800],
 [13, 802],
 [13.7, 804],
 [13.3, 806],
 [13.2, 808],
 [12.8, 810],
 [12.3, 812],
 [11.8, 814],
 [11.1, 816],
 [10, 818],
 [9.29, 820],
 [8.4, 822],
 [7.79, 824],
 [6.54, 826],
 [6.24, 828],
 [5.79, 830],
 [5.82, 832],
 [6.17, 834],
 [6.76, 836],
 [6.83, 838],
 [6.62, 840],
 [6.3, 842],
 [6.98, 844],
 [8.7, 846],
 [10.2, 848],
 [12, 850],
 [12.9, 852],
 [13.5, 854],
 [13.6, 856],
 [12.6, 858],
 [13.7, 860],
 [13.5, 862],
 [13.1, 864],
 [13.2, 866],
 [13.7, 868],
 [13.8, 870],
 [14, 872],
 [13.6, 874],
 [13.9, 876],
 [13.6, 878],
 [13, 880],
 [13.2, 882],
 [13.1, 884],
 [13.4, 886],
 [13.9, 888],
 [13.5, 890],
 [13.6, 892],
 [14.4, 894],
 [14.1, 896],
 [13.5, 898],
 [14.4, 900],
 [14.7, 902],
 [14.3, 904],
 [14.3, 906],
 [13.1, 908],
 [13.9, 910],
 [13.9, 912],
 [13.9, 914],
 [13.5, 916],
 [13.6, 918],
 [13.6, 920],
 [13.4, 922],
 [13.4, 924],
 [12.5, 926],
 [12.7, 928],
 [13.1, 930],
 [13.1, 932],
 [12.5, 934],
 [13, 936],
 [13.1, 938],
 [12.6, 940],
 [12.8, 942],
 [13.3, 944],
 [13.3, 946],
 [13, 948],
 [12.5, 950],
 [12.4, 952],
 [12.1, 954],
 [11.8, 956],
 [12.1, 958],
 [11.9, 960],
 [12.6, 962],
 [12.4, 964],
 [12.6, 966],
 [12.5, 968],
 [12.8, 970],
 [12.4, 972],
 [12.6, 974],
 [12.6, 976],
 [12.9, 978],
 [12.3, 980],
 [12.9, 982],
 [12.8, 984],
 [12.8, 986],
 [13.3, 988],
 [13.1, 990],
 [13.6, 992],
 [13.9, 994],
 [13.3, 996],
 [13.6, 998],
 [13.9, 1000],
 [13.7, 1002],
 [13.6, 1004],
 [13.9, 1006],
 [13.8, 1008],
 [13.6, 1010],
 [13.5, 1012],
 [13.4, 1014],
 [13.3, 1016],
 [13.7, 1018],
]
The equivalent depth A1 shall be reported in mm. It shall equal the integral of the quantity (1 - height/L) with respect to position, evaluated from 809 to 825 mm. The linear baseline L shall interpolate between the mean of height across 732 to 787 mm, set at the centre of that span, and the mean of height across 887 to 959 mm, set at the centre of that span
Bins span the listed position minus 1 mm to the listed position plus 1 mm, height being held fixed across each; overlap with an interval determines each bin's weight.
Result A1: 4.0 mm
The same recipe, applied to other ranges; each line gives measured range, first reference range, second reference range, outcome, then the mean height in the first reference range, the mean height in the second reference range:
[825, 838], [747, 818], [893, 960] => 7.0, 13.8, 13.2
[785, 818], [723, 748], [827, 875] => -3.8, 13.4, 10.4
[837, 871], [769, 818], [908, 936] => 5.4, 13.5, 13.3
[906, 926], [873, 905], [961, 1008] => 0.0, 13.8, 13.1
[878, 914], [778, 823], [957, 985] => -3.2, 12.8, 12.5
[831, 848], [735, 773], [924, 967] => 8.2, 14.2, 12.7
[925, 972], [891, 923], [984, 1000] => 3.4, 13.9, 13.4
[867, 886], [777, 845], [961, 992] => -3.2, 10.8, 12.7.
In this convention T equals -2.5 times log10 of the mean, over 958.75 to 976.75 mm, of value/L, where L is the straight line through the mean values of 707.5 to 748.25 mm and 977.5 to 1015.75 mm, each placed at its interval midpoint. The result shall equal 0.07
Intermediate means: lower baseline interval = 13.3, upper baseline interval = 13.4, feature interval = 12.5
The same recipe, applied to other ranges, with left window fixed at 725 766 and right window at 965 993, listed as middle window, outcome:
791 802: 0.02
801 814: 0.05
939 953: 0.01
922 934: 0.01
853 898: -0.02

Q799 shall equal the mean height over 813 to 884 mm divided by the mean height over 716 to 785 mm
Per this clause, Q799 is 0.76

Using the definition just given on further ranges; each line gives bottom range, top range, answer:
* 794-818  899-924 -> 1.09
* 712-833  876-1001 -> 1.03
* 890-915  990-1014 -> 0.97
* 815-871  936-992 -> 1.29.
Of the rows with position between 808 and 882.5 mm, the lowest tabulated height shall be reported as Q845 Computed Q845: 5.79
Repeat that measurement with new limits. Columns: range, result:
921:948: 12.5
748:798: 13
